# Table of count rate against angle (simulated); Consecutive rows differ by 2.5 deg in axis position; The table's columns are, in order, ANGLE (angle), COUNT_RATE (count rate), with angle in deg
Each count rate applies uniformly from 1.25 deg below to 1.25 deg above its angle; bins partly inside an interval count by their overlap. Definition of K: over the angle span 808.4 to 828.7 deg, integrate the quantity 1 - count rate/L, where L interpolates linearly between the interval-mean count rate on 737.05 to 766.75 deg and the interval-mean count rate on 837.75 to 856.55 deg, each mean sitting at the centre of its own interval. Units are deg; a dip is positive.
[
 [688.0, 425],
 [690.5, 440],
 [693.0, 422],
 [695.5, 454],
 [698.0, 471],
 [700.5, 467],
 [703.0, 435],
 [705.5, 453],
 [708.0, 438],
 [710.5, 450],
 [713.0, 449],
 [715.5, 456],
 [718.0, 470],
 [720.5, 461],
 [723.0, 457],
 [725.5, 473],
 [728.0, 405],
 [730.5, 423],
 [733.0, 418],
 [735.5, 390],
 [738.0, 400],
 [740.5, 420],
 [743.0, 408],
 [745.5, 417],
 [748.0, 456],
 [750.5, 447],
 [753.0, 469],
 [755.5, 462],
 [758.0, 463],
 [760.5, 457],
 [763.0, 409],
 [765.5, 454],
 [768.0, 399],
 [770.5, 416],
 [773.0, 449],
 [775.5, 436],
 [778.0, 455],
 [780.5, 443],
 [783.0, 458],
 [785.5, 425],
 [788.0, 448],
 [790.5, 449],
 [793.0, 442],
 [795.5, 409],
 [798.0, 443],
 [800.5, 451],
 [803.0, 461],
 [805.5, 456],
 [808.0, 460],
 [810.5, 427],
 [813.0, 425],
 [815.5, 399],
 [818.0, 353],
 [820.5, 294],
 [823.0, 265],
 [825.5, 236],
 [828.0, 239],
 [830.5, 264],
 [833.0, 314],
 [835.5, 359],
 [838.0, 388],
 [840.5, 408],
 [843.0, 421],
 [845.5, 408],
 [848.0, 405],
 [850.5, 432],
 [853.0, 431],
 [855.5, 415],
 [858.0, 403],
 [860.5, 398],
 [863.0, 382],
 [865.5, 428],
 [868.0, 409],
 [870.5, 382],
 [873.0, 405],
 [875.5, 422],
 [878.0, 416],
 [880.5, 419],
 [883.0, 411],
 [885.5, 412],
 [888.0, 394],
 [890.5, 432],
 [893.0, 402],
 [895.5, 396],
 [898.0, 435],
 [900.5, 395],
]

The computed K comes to 4.1 deg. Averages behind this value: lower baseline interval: 439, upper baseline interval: 415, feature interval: 338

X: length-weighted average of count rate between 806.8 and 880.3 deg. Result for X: 379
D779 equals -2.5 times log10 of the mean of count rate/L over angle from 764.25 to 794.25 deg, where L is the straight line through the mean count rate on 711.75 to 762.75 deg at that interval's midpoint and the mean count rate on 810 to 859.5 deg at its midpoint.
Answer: -0.08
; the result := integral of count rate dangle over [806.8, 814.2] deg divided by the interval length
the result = 437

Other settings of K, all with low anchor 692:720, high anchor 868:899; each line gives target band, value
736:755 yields 0.5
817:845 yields 6.5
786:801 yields -0.3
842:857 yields 0.0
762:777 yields 0.3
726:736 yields 0.7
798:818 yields -0.3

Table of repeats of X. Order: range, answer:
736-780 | 436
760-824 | 423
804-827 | 368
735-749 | 416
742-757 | 444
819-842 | 309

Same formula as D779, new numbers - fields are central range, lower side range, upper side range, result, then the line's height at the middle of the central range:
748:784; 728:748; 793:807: -0.04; 427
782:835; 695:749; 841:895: 0.10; 422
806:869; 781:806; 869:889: 0.13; 425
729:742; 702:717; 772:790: 0.09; 447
